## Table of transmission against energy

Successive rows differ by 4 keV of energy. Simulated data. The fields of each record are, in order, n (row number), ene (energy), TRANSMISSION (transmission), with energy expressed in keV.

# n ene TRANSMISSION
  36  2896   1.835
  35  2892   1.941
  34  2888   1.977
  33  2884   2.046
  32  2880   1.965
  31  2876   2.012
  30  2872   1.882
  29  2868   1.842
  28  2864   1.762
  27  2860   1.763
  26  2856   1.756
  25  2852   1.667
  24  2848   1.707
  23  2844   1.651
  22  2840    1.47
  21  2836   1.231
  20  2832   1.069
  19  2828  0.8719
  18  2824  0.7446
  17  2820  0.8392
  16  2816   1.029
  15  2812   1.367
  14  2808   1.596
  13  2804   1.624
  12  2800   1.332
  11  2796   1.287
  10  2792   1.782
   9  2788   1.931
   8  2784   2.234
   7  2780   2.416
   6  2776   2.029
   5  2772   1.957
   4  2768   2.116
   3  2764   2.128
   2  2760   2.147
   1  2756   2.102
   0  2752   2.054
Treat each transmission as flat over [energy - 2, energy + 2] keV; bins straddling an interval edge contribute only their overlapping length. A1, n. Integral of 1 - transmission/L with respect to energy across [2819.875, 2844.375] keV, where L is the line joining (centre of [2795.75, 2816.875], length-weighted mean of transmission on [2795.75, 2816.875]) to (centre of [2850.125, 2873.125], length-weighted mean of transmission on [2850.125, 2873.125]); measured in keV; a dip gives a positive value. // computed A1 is 7.3 keV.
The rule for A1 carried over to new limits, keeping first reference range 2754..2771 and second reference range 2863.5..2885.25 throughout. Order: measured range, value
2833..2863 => 5.70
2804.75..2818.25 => 4.54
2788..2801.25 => 3.32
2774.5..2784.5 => -0.72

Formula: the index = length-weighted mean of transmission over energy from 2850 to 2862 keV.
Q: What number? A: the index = 1.73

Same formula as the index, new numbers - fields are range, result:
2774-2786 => 2.23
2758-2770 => 2.13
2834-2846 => 1.45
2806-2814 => 1.48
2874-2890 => 2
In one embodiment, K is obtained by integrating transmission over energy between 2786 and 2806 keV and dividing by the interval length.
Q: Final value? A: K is 1.59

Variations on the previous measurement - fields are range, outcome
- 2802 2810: 1.61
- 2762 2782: 2.13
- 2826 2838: 1.06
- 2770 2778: 1.99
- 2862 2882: 1.89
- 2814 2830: 0.871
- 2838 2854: 1.62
